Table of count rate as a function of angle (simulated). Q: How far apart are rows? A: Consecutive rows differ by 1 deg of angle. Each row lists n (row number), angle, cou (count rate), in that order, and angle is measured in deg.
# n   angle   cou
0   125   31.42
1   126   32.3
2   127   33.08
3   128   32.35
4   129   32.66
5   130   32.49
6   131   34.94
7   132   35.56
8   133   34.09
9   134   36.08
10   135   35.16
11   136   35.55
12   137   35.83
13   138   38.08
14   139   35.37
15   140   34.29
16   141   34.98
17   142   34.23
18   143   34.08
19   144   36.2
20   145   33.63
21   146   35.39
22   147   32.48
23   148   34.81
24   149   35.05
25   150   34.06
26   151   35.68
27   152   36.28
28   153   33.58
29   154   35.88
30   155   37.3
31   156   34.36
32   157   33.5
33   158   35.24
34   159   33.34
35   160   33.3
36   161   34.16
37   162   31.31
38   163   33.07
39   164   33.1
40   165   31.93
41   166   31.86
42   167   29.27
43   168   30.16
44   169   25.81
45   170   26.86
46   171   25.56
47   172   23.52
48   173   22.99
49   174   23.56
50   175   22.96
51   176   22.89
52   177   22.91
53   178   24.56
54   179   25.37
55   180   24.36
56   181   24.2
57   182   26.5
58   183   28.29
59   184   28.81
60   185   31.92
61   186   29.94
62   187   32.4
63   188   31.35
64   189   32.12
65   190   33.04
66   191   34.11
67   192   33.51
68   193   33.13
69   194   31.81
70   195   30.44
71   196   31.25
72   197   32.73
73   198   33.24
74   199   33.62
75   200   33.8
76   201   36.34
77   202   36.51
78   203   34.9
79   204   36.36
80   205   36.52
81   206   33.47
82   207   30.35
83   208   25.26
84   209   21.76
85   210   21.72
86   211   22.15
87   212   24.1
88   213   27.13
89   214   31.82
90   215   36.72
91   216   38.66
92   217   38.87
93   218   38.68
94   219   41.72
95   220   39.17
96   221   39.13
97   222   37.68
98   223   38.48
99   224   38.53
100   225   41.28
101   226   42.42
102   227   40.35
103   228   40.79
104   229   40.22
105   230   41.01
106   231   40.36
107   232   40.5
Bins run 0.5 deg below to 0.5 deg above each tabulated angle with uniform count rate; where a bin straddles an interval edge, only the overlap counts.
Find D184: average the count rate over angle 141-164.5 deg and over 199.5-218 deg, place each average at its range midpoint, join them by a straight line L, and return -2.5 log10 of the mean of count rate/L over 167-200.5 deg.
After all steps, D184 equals 0.144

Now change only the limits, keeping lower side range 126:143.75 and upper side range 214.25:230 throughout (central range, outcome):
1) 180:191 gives 0.247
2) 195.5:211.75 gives 0.227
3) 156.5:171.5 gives 0.160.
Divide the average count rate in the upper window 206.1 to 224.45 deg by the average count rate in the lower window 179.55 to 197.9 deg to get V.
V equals 1.07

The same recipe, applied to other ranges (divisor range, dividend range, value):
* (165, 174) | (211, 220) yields 1.26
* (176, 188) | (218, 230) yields 1.47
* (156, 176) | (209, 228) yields 1.19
